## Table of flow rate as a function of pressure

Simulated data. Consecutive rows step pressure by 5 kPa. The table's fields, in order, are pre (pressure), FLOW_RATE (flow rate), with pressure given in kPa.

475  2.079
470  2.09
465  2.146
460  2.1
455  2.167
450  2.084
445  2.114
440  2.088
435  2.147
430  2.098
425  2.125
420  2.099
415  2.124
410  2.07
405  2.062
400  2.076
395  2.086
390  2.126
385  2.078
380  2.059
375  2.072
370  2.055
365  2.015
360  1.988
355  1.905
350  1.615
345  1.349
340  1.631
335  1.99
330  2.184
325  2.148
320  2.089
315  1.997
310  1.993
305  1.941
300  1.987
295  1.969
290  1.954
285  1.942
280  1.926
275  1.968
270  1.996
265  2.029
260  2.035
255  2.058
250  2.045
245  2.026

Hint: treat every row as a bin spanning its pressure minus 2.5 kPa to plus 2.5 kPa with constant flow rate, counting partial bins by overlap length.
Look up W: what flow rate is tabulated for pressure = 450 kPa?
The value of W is 2.084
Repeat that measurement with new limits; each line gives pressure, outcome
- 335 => 1.99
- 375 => 2.072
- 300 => 1.987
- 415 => 2.124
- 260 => 2.035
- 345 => 1.349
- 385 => 2.078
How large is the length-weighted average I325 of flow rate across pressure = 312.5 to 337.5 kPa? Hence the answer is 2.08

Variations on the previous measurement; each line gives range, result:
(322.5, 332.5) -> 2.17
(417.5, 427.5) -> 2.11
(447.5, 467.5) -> 2.12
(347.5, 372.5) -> 1.92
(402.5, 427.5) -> 2.1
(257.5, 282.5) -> 1.99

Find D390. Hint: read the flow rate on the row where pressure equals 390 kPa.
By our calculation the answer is 2.126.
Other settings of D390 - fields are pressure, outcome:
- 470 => 2.09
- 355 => 1.905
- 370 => 2.055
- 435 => 2.147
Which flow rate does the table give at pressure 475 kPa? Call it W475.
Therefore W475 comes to 2.079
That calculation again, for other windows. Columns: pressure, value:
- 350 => 1.615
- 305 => 1.941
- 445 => 2.114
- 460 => 2.1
